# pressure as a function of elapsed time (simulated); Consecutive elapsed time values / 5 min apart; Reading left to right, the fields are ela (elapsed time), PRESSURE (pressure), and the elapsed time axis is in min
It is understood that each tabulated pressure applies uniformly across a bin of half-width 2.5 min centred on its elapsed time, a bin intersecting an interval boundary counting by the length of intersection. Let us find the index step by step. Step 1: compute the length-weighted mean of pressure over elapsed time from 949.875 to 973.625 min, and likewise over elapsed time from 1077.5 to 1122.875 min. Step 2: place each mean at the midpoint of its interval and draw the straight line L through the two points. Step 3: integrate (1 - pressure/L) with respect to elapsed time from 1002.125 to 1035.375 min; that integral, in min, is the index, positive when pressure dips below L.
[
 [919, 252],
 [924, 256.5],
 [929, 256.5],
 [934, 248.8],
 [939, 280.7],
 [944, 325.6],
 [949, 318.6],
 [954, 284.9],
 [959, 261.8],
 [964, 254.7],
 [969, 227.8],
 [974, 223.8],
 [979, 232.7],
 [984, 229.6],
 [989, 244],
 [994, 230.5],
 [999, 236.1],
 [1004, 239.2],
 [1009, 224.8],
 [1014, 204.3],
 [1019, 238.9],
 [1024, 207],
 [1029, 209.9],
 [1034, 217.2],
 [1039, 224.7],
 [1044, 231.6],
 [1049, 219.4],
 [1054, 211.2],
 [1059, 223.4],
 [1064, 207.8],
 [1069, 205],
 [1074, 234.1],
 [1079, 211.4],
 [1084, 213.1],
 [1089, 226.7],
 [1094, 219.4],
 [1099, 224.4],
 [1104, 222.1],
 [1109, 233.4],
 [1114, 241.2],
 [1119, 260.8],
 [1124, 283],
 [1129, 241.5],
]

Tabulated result 3.6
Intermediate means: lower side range 258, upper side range 230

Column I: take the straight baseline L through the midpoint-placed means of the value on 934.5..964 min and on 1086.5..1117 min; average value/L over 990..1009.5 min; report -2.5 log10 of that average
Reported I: 0.15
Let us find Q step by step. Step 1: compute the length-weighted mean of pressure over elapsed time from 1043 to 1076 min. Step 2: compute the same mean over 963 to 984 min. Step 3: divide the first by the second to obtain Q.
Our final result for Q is 0.9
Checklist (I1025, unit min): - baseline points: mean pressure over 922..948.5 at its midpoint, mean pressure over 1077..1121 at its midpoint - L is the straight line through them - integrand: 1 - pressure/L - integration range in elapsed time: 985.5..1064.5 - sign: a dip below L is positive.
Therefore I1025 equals 8.4 min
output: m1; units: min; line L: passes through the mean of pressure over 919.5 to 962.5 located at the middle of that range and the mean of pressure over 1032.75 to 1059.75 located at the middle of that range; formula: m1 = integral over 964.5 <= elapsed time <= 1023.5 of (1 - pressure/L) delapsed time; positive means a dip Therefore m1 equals 4.4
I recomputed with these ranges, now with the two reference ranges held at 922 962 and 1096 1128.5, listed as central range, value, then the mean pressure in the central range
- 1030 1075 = 0.17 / 219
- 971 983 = 0.19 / 228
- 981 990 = 0.15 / 235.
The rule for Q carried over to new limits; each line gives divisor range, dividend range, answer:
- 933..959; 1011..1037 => 0.74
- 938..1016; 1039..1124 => 0.90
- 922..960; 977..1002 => 0.84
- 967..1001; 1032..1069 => 0.94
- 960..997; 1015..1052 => 0.93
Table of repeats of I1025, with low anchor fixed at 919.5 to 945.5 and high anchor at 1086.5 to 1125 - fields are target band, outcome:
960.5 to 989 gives 2.87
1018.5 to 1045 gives 3.32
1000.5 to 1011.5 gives 1.02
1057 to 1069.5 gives 1.65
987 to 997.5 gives 0.89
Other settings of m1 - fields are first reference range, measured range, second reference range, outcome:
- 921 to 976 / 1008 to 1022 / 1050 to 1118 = 1.3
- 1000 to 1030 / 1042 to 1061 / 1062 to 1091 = -0.2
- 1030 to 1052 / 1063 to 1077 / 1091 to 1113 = 0.5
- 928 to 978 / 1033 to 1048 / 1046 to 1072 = -0.1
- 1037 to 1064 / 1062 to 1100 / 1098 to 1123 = 2.1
